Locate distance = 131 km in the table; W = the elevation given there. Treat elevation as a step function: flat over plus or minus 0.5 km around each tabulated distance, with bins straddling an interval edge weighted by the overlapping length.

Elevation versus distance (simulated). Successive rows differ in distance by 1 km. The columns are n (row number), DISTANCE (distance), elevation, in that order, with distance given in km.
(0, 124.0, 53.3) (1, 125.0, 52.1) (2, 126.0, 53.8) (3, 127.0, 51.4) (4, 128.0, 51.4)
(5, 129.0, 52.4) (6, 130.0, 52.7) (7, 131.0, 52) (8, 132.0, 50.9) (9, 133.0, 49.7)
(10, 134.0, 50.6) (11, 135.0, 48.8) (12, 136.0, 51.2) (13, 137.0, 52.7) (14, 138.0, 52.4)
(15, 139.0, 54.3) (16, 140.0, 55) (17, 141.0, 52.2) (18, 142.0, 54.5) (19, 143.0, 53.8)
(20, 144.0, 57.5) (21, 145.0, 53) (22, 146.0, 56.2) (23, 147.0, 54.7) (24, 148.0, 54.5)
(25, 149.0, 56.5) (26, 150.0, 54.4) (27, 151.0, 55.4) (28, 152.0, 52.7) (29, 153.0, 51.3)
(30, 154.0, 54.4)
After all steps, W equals 52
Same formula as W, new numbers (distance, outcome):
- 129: 52.4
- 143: 53.8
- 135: 48.8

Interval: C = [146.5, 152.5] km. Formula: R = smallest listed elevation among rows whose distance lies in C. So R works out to 52.7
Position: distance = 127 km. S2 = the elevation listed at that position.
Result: 51.4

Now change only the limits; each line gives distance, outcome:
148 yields 54.5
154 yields 54.4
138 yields 52.4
